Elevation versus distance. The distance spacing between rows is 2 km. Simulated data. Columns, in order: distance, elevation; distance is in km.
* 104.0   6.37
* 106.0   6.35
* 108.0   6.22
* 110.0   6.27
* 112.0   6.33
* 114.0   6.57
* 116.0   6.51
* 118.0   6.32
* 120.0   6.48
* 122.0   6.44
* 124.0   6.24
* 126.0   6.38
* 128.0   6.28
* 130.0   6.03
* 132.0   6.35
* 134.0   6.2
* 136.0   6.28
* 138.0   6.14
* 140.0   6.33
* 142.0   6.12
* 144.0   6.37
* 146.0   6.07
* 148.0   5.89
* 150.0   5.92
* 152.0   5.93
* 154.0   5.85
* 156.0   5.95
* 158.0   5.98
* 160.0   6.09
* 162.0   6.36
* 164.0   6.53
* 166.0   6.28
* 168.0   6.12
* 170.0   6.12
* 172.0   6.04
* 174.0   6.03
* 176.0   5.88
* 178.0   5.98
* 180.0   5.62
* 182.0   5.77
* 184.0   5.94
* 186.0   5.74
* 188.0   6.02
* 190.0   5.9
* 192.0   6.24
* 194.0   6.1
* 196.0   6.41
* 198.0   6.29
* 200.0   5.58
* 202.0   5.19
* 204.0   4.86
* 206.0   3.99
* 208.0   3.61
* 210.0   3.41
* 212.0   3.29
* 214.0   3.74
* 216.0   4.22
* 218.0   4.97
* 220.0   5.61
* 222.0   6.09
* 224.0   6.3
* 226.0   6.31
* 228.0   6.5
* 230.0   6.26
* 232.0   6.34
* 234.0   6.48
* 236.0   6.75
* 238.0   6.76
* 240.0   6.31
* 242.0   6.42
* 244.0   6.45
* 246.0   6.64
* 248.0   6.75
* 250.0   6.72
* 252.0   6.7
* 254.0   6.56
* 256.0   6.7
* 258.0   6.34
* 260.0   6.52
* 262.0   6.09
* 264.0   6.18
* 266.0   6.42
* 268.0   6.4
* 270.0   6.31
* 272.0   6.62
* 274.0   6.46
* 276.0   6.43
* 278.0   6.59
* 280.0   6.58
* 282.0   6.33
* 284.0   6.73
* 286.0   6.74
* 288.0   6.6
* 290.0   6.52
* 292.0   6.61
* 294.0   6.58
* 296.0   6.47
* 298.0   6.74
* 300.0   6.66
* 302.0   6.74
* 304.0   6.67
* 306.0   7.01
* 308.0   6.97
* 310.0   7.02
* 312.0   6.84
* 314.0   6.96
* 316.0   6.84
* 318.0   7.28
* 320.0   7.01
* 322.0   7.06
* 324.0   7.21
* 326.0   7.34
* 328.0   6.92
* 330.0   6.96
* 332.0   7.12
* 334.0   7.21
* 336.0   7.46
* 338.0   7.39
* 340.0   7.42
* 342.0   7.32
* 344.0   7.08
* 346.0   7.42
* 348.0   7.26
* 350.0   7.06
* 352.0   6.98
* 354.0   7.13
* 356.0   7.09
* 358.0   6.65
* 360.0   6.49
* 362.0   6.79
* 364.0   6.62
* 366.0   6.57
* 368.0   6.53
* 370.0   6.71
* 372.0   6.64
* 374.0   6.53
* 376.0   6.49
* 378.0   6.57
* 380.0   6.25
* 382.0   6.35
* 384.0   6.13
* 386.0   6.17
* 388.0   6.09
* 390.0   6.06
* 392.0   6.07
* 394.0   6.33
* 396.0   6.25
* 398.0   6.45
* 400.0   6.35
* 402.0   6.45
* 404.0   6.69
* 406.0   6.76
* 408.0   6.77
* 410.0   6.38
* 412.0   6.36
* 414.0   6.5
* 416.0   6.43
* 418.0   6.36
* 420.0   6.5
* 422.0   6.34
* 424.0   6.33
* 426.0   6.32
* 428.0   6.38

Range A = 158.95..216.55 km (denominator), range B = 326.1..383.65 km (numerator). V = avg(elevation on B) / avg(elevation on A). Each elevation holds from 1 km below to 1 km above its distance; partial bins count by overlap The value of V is 1.25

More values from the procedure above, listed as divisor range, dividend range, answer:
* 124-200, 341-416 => 1.08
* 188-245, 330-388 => 1.22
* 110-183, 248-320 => 1.08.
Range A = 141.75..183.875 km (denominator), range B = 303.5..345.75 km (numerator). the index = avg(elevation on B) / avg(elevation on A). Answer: 1.18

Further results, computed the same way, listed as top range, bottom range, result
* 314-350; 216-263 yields 1.14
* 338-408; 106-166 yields 1.07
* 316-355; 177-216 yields 1.38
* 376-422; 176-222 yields 1.22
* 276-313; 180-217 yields 1.30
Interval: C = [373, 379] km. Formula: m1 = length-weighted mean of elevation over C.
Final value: 6.53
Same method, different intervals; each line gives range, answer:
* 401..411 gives 6.61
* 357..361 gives 6.57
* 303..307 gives 6.84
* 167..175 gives 6.08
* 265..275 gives 6.44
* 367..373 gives 6.63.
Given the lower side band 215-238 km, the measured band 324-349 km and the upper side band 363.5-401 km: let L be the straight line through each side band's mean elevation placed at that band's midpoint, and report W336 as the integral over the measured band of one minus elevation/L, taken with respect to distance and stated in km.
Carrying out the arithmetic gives -3.87 km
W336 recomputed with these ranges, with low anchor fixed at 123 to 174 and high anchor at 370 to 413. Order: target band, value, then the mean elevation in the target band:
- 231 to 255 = -1.26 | 6.57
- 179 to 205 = 1.57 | 5.82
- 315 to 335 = -2.42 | 7.1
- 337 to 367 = -3.13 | 7.02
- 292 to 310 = -1.24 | 6.74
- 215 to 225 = 1.26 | 5.44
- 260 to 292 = -0.99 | 6.47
